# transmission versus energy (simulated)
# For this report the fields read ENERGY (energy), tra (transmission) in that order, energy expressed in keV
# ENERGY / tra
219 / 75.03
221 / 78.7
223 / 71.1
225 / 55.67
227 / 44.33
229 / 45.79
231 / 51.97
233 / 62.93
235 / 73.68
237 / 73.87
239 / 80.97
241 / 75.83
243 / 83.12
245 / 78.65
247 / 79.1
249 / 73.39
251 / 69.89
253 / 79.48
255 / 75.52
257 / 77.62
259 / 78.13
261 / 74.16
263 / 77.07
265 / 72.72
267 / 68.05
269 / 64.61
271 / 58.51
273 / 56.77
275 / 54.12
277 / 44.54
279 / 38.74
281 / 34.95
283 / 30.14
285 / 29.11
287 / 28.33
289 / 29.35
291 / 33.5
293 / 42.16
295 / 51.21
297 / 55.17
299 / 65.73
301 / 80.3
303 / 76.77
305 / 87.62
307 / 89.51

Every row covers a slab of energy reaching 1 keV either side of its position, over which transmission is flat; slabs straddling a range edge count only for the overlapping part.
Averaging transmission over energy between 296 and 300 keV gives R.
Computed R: 60.5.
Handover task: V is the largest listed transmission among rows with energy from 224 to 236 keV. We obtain 73.68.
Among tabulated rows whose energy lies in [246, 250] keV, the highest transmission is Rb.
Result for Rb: 79.1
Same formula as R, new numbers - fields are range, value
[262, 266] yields 74.9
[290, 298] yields 45.5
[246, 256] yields 75.5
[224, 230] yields 48.6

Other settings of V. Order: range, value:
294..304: 80.3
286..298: 55.17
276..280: 44.54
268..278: 64.61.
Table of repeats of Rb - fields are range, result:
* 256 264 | 78.13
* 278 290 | 38.74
